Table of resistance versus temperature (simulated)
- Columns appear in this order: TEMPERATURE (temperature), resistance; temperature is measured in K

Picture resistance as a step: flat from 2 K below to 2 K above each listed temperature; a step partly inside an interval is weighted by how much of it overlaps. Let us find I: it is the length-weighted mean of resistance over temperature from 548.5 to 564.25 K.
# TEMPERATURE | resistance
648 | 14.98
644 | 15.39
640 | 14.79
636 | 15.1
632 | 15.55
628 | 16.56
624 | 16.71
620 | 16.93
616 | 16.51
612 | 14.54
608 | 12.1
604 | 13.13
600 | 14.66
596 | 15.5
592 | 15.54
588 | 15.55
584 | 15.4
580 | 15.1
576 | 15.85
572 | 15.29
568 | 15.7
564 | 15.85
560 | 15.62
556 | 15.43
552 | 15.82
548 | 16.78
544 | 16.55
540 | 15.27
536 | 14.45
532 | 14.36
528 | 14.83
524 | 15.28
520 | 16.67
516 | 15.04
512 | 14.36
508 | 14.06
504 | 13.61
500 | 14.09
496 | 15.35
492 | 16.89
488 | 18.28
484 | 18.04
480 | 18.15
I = 15.8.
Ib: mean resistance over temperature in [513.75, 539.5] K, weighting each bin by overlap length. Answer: 15.1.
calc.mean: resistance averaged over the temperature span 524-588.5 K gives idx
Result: 15.5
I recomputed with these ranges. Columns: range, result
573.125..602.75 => 15.3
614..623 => 16.7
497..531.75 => 14.7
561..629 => 15.3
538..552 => 16.1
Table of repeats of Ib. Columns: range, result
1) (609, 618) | 15.1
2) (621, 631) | 16.6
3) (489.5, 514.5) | 14.8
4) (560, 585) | 15.5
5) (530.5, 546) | 15.2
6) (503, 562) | 15.2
